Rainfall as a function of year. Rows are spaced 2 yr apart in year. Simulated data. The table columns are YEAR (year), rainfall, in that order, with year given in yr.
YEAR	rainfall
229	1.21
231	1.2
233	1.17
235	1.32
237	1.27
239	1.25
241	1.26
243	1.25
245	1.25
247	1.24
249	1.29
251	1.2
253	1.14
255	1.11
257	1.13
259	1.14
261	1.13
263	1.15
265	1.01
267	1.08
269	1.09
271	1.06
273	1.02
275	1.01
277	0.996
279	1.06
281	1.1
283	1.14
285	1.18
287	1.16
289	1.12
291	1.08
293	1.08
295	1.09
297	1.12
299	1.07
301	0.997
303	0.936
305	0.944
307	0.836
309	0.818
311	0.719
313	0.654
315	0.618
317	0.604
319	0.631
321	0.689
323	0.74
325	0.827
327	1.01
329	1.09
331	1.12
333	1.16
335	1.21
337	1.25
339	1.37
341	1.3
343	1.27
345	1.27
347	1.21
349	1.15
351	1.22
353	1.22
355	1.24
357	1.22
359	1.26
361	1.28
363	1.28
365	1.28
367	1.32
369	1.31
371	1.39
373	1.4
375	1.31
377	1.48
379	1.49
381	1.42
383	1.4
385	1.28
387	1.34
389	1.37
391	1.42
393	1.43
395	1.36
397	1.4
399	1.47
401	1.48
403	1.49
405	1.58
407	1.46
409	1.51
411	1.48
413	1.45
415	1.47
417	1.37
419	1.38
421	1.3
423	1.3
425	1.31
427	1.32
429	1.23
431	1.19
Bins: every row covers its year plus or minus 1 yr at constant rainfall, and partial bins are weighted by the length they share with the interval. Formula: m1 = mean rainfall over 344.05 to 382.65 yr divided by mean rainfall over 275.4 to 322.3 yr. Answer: 1.39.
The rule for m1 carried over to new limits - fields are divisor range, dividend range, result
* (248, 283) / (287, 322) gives 0.81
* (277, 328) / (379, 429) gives 1.51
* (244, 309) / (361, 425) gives 1.28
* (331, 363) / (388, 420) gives 1.17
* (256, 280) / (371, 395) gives 1.30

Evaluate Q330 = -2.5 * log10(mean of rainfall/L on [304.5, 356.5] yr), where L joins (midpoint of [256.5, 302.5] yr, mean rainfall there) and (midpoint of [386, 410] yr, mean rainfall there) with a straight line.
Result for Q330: 0.23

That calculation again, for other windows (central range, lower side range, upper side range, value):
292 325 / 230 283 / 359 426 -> 0.415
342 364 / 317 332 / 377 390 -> -0.118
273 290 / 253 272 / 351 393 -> 0.050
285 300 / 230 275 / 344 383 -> 0.102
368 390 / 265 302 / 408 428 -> -0.067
